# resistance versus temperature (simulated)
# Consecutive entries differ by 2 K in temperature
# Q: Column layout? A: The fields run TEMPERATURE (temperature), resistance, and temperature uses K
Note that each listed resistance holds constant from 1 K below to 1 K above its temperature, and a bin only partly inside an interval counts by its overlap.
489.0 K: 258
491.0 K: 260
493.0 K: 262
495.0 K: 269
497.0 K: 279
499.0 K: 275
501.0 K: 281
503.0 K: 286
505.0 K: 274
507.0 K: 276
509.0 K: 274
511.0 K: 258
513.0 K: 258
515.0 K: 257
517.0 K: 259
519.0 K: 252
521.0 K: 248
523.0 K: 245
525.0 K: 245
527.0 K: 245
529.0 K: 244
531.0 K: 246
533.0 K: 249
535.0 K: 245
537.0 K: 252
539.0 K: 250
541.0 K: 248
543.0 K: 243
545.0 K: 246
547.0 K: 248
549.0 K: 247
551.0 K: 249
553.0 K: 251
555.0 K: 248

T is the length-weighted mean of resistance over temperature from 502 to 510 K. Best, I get 278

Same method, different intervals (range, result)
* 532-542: 249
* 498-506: 279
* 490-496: 264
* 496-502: 278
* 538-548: 247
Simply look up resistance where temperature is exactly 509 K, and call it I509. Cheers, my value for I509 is 274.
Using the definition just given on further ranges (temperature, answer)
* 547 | 248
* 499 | 275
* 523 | 245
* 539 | 250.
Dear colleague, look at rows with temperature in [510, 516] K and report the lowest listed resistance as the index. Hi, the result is 257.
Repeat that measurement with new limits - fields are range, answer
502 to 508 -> 274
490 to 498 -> 260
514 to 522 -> 248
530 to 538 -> 245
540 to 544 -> 243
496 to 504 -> 275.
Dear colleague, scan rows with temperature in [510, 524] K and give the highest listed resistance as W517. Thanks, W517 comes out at 259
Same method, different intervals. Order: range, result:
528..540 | 252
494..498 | 279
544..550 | 248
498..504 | 286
